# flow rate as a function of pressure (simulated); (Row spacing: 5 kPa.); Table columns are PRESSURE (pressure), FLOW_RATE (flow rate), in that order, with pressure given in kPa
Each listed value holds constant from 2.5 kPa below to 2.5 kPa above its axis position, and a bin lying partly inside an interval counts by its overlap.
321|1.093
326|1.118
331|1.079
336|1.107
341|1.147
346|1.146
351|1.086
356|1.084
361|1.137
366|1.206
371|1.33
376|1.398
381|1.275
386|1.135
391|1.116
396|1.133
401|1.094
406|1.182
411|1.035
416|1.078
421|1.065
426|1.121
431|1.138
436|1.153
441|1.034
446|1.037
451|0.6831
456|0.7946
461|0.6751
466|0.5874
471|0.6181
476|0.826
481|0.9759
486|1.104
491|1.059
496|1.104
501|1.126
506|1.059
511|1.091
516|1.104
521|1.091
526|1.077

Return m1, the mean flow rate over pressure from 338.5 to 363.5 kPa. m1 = 1.12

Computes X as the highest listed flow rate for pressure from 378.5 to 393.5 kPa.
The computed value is 1.275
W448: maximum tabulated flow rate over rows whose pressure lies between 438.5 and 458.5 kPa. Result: 1.037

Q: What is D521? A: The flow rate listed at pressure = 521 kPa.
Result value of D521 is 1.091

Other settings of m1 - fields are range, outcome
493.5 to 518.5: 1.1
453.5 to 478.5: 0.7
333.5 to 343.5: 1.13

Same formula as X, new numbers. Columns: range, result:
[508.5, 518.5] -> 1.104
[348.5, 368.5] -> 1.206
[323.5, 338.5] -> 1.118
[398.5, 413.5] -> 1.182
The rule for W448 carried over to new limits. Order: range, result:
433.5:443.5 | 1.153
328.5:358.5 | 1.147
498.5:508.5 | 1.126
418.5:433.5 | 1.138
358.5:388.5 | 1.398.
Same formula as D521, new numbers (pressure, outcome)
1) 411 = 1.035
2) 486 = 1.104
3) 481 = 0.9759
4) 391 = 1.116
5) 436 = 1.153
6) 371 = 1.33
